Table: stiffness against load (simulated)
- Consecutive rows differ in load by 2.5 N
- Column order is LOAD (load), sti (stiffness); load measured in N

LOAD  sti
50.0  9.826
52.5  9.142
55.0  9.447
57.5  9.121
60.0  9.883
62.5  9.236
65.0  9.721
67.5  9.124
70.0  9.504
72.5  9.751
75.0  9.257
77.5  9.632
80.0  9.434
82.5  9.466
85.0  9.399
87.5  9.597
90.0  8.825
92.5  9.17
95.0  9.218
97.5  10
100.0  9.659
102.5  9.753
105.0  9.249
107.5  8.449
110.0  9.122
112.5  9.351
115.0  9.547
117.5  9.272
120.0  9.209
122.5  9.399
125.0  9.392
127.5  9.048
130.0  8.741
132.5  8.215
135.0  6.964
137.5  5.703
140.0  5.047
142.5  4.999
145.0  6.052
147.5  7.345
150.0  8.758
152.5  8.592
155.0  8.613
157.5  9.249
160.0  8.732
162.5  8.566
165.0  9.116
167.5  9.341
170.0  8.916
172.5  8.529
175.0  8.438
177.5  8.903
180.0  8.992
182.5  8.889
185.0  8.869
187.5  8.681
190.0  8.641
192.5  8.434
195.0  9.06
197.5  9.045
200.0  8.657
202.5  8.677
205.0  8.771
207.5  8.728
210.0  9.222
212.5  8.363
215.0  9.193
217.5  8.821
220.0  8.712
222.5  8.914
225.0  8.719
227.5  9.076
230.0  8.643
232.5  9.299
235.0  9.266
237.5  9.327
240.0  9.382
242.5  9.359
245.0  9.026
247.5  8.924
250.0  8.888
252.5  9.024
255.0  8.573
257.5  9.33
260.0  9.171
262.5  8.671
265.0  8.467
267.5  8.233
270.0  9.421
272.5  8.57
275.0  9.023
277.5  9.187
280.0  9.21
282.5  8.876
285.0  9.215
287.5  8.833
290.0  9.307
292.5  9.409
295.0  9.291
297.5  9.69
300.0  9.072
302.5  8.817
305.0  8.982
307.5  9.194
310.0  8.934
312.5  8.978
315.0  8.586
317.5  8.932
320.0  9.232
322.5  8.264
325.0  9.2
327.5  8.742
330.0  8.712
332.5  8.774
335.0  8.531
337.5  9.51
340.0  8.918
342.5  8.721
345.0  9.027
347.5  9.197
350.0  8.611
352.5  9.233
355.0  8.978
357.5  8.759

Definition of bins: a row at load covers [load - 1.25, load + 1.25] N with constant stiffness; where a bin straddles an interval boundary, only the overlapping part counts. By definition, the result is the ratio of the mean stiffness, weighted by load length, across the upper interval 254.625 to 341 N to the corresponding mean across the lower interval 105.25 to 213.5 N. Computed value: 1.06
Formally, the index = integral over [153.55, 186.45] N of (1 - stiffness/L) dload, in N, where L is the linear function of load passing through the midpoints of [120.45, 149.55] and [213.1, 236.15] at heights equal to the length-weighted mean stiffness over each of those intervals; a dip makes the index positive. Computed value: -3.4 N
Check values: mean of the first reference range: 7.44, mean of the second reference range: 8.94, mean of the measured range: 8.86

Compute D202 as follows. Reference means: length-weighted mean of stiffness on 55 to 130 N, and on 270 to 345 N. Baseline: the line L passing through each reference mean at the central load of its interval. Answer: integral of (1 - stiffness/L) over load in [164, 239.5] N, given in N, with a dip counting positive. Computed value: 2.5 N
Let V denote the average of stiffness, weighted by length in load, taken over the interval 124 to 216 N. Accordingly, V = 8.36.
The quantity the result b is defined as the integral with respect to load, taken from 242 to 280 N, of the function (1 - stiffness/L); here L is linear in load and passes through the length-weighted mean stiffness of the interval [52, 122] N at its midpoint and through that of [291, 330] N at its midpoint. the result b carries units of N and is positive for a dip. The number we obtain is 0.7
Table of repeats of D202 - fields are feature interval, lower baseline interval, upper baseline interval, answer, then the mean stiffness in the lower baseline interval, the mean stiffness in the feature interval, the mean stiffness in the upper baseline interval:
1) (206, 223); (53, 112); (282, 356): 0.6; 9.39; 8.85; 8.99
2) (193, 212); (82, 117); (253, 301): 0.7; 9.34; 8.84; 9.03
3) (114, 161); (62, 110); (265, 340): 6.4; 9.39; 8.03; 8.98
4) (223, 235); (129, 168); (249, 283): -0.6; 7.72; 8.97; 8.9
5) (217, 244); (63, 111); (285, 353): 0.3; 9.38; 9.05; 8.99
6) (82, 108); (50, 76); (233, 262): 0.0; 9.44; 9.37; 9.11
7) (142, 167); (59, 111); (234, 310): 3.1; 9.4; 8.13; 9.06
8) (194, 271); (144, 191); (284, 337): -1.3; 8.6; 8.93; 8.99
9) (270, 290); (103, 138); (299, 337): -0.4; 8.78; 9.03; 8.87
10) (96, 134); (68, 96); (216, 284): 0.4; 9.38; 9.21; 8.97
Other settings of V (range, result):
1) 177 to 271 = 8.9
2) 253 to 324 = 8.98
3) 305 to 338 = 8.88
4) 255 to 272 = 8.85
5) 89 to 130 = 9.28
